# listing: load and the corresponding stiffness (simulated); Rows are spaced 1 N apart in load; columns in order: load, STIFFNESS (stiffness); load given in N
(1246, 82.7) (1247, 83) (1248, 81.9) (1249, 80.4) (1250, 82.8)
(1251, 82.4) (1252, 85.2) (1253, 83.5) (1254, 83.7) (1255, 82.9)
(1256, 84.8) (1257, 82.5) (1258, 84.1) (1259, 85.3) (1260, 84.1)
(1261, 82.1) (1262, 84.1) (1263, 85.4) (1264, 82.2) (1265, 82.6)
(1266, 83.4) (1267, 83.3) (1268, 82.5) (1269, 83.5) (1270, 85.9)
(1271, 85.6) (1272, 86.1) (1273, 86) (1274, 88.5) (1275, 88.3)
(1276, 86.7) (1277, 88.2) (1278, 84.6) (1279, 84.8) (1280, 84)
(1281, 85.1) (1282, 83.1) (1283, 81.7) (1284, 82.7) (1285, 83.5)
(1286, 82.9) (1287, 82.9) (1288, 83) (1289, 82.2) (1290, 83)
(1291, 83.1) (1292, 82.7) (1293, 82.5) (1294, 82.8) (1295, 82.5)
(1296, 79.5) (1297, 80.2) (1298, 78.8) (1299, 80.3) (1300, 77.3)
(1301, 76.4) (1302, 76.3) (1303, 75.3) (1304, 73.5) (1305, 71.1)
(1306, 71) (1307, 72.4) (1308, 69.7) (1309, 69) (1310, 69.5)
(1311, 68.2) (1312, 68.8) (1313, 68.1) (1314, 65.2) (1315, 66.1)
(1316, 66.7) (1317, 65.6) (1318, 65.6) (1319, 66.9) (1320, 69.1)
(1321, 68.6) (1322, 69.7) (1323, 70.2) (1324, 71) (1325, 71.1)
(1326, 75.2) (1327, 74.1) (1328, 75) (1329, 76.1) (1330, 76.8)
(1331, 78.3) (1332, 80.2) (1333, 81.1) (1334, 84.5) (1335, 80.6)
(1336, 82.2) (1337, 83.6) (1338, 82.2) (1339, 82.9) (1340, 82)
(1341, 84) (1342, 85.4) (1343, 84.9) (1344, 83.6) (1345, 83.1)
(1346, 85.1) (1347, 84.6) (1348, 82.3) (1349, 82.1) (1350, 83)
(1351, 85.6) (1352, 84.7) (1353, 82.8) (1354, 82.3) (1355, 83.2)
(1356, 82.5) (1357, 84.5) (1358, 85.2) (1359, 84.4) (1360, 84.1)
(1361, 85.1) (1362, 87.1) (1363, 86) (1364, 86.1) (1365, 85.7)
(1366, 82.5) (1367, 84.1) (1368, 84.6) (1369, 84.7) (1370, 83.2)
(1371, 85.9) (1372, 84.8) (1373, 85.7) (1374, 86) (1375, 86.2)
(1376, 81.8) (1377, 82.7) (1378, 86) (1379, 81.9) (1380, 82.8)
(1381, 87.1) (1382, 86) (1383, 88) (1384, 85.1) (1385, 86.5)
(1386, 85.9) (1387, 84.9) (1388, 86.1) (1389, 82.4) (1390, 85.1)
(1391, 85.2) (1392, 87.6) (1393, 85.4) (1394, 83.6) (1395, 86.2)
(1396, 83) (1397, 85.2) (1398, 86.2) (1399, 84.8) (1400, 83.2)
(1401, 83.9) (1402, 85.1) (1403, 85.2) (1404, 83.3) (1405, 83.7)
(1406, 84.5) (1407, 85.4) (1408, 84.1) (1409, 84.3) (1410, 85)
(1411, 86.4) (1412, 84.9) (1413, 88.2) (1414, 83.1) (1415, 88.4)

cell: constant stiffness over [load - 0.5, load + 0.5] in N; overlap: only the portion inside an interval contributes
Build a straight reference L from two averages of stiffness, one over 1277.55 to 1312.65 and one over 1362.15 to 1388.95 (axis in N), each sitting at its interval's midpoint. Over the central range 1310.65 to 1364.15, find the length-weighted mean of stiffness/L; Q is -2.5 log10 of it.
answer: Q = 0.049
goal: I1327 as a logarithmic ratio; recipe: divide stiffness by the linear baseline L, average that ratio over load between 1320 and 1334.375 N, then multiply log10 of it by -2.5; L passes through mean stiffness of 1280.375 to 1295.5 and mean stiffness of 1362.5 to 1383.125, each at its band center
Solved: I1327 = 0.12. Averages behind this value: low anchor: 82.9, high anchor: 84.8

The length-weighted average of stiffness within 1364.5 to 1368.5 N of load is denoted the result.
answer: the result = 84.2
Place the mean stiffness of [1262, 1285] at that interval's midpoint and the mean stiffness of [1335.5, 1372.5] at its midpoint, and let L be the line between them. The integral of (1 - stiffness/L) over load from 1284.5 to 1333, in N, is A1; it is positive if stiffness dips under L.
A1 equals 5.5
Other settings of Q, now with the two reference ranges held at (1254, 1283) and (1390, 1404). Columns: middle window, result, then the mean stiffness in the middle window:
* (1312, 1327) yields 0.23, 68.7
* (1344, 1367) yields 0.01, 84.2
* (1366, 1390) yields 0.00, 84.8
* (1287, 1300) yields 0.04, 81.6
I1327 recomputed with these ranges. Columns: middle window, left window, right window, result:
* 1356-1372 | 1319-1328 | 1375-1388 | -0.05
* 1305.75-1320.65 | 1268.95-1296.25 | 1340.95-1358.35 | 0.23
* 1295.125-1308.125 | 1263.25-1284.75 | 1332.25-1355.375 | 0.11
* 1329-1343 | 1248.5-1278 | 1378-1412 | 0.04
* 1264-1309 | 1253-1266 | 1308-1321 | -0.08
